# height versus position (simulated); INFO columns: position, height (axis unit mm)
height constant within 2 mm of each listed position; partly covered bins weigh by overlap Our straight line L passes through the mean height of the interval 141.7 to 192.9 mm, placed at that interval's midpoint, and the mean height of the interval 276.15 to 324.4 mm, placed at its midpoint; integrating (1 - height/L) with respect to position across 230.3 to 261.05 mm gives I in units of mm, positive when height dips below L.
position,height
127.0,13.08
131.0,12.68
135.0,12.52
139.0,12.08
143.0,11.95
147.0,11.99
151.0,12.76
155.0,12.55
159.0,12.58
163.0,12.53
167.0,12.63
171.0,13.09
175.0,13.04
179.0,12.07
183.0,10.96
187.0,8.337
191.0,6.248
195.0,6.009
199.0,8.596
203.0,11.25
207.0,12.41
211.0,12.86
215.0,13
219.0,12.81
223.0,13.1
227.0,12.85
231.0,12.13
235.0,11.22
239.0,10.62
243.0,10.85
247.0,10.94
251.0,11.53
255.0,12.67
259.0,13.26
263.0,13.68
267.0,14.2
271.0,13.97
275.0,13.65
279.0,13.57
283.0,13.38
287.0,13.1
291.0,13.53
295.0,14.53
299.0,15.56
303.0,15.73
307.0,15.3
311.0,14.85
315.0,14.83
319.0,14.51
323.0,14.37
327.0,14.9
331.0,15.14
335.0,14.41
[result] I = 3.8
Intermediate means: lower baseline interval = 11.6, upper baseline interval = 14.4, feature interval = 11.6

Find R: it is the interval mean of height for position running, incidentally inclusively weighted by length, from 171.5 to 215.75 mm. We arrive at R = 10.5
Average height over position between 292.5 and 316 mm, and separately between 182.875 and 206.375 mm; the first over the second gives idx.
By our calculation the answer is 1.8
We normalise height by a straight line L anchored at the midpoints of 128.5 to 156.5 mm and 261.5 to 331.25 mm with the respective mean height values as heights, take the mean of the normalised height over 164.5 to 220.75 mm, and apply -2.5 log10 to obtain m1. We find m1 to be 0.187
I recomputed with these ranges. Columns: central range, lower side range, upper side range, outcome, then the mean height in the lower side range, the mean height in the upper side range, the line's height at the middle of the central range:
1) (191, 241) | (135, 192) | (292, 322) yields 6.8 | 11.8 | 15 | 12.9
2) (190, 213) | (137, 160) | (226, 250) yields 4.0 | 12.3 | 11.4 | 11.8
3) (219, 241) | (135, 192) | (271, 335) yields 1.6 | 11.8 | 14.4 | 13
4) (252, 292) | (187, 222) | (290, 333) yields -0.8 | 10.4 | 14.9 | 13.2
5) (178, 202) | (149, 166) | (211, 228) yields 7.7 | 12.6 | 12.9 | 12.8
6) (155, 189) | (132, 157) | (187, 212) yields -3.4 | 12.3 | 9.33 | 10.8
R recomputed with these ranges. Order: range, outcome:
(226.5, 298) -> 12.8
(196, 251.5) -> 11.6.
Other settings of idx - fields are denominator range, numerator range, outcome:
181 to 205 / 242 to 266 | 1.44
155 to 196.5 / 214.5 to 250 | 1.09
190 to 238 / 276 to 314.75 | 1.29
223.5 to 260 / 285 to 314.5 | 1.24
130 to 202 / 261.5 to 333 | 1.28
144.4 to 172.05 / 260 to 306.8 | 1.12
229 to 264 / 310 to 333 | 1.25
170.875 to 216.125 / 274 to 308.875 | 1.36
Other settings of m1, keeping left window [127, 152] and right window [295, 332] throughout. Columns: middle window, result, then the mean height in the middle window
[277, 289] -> 0.09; 13.4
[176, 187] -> 0.17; 11.1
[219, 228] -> 0.06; 13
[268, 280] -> 0.05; 13.8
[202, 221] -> 0.08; 12.5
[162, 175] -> 0.00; 12.8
